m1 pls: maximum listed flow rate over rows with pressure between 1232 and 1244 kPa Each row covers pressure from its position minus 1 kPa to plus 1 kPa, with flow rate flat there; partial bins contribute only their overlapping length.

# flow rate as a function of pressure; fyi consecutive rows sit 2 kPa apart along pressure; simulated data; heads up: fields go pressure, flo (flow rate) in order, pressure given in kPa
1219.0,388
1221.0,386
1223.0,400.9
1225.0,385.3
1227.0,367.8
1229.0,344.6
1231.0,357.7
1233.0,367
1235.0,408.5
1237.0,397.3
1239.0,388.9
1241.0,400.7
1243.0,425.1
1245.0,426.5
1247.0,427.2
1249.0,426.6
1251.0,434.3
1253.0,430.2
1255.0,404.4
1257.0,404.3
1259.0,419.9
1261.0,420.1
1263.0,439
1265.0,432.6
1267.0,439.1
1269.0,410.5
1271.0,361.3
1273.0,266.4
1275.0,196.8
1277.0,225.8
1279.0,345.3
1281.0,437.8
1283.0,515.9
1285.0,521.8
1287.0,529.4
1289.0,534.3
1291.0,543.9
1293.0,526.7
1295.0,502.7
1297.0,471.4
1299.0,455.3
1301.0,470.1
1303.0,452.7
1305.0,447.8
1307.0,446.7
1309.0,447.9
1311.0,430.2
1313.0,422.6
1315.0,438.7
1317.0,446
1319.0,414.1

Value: 425.1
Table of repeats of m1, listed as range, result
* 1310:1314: 430.2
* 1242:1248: 427.2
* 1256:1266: 439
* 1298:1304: 470.1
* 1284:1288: 529.4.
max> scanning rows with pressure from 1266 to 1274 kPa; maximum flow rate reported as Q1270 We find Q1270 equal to 439.1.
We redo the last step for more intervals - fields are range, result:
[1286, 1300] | 543.9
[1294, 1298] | 502.7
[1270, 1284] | 515.9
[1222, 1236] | 408.5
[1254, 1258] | 404.4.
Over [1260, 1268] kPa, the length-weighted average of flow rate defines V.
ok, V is 433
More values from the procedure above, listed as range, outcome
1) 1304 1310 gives 447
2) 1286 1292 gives 536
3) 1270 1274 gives 314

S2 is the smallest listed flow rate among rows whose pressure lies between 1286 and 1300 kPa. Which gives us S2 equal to 455.3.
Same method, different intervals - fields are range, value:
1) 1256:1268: 404.3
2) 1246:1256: 404.4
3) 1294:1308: 446.7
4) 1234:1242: 388.9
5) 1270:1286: 196.8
